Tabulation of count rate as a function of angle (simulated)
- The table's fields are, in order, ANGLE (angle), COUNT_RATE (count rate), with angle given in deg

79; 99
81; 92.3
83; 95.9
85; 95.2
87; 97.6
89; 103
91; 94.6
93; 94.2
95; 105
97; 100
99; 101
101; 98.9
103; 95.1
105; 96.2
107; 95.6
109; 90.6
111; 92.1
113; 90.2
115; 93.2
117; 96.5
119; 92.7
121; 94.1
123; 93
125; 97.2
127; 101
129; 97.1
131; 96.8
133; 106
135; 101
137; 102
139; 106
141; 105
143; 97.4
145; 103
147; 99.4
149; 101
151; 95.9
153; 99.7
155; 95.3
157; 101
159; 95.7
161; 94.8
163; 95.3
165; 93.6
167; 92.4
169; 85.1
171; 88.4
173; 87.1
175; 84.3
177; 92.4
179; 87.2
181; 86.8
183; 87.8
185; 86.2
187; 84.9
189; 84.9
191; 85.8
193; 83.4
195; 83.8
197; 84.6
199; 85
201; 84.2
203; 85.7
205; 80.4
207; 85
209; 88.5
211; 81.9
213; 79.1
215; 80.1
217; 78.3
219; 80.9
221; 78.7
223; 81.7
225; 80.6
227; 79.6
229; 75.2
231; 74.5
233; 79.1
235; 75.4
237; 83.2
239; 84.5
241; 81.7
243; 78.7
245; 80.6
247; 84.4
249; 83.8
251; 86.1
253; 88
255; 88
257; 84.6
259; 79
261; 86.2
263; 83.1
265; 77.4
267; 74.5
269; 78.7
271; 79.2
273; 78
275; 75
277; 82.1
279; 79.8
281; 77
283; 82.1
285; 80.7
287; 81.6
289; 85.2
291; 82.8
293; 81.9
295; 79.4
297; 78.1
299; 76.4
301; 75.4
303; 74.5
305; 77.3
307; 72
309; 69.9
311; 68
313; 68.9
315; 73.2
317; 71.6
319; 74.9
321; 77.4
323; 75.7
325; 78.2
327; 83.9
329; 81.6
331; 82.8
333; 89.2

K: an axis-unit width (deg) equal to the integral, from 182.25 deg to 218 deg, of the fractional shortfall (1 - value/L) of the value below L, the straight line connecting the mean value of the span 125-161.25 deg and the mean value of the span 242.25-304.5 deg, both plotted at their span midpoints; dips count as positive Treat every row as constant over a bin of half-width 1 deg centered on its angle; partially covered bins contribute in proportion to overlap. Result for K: 3.0 deg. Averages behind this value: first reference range 99.9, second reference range 80.7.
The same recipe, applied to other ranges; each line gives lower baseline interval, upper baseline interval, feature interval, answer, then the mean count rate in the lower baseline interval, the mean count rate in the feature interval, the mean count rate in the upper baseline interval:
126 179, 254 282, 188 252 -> 3.76 deg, 96.6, 81.9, 80.2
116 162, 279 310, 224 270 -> 1.82 deg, 98.8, 81.2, 78.3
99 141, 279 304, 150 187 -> 0.29 deg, 97.1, 91.4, 79.6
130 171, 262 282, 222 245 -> 1.40 deg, 98.1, 79.5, 78.5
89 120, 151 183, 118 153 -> -2.01 deg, 96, 99.3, 91.9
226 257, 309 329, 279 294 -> -0.75 deg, 81.6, 81.5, 74.8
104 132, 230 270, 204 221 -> 0.74 deg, 94.7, 81.6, 81.6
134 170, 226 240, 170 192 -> 1.02 deg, 98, 86.9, 78.8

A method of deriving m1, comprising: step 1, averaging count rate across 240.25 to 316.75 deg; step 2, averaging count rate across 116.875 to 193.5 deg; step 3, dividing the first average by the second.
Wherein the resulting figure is 0.84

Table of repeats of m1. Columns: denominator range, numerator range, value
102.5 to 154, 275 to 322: 0.79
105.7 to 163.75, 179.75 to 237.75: 0.84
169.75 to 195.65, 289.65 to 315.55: 0.87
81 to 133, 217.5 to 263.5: 0.85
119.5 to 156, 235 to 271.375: 0.83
